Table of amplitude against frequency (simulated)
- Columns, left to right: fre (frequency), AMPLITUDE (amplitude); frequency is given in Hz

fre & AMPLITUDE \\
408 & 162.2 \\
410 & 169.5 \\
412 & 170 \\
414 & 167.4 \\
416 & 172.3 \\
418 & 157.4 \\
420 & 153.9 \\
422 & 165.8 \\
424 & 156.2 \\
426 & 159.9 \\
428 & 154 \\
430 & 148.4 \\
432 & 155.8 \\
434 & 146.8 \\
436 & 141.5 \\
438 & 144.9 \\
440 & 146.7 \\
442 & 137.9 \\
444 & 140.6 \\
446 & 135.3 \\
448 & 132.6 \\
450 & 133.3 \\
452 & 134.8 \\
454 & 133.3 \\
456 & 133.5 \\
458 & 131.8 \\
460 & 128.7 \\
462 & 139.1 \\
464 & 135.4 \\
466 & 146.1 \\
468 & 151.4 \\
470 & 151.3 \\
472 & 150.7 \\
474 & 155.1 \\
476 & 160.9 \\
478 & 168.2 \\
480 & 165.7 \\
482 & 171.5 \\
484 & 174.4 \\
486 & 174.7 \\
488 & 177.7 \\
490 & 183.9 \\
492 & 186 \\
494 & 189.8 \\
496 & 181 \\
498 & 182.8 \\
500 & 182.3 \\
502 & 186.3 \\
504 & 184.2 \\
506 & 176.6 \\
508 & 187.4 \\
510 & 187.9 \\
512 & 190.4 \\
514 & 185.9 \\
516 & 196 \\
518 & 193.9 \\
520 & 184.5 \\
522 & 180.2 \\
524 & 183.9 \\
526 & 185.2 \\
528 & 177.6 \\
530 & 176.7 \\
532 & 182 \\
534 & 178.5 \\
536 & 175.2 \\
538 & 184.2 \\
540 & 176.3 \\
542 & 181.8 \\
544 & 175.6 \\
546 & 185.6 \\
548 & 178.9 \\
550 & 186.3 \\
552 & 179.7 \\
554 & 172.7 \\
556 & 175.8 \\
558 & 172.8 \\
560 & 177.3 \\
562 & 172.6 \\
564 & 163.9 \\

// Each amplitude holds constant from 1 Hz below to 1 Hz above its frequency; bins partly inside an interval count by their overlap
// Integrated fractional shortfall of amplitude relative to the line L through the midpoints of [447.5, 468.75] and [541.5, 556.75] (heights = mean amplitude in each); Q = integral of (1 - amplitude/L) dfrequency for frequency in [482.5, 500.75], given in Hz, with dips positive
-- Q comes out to -3.5 Hz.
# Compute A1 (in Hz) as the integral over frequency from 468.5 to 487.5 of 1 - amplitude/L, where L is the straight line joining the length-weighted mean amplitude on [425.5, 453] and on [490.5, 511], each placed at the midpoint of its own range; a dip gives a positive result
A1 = 0.6 Hz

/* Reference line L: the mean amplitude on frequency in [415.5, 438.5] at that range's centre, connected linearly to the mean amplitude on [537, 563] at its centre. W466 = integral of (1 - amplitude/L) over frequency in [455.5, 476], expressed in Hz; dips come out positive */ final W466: 2.4 Hz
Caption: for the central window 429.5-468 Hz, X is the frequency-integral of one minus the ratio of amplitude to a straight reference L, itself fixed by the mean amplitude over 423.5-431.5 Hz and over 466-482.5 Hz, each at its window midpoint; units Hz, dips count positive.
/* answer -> 4.1 Hz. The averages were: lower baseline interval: 155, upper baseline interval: 158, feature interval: 139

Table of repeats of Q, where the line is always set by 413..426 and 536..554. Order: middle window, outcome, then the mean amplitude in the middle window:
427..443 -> 1.7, 147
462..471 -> 1.3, 145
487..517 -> -1.9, 185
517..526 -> -0.4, 186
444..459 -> 2.9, 134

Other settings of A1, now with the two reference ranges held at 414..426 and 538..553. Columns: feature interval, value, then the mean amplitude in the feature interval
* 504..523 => -1.2 Hz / 187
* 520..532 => -0.2 Hz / 181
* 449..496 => 3.8 Hz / 156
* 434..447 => 1.8 Hz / 142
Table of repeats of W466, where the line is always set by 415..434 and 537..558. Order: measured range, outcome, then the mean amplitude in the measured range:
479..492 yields -0.5 Hz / 176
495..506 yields -0.7 Hz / 183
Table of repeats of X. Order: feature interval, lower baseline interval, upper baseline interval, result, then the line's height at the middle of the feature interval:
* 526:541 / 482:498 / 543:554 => 0.12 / 180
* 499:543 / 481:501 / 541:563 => -1.04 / 179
